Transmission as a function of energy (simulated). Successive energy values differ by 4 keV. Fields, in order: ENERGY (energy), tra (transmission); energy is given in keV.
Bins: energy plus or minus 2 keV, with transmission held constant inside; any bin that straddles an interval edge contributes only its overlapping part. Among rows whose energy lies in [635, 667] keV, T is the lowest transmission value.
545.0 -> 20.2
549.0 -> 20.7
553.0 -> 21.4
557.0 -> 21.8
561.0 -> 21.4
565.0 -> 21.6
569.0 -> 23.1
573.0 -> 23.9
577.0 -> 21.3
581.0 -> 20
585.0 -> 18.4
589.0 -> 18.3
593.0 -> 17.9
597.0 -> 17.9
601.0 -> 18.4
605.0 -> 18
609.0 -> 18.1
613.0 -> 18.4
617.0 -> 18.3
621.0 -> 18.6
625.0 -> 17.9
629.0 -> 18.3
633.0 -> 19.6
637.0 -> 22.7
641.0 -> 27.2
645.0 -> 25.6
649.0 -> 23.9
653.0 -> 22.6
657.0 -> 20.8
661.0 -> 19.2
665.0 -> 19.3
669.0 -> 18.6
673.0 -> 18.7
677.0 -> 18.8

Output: 19.2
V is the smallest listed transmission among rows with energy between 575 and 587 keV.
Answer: 18.4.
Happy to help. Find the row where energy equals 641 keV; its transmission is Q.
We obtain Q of 27.2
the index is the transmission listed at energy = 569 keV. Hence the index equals 23.1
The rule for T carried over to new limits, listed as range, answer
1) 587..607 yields 17.9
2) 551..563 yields 21.4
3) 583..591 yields 18.3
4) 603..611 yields 18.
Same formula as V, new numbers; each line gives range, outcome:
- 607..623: 18.1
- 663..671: 18.6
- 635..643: 22.7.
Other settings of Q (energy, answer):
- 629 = 18.3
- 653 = 22.6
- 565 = 21.6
